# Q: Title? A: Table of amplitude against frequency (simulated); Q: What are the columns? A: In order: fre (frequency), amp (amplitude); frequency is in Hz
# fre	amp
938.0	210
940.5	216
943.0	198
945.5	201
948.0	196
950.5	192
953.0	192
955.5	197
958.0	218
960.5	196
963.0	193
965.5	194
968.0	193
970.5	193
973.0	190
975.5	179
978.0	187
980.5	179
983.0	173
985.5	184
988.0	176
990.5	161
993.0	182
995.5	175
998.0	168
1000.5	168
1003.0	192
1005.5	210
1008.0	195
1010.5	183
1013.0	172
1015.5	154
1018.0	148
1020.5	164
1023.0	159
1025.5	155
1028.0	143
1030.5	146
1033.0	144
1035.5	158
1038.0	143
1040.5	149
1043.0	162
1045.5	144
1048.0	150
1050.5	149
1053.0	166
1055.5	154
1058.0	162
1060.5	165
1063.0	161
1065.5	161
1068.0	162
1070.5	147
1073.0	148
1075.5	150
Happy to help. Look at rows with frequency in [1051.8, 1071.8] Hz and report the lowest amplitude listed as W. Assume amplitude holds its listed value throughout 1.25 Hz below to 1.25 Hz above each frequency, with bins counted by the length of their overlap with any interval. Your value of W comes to 147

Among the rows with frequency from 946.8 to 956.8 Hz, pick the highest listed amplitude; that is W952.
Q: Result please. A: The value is 197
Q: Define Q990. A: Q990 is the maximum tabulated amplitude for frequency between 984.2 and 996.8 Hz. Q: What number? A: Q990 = 184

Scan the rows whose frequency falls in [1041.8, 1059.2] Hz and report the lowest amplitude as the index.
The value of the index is 144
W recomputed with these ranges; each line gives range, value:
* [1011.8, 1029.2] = 143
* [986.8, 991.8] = 161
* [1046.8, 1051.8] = 149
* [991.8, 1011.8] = 168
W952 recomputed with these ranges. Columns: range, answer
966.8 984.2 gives 193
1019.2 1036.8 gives 164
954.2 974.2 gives 218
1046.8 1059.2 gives 166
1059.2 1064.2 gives 165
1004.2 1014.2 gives 210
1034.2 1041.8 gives 158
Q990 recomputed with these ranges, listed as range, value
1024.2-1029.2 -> 155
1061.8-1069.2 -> 162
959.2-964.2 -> 196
